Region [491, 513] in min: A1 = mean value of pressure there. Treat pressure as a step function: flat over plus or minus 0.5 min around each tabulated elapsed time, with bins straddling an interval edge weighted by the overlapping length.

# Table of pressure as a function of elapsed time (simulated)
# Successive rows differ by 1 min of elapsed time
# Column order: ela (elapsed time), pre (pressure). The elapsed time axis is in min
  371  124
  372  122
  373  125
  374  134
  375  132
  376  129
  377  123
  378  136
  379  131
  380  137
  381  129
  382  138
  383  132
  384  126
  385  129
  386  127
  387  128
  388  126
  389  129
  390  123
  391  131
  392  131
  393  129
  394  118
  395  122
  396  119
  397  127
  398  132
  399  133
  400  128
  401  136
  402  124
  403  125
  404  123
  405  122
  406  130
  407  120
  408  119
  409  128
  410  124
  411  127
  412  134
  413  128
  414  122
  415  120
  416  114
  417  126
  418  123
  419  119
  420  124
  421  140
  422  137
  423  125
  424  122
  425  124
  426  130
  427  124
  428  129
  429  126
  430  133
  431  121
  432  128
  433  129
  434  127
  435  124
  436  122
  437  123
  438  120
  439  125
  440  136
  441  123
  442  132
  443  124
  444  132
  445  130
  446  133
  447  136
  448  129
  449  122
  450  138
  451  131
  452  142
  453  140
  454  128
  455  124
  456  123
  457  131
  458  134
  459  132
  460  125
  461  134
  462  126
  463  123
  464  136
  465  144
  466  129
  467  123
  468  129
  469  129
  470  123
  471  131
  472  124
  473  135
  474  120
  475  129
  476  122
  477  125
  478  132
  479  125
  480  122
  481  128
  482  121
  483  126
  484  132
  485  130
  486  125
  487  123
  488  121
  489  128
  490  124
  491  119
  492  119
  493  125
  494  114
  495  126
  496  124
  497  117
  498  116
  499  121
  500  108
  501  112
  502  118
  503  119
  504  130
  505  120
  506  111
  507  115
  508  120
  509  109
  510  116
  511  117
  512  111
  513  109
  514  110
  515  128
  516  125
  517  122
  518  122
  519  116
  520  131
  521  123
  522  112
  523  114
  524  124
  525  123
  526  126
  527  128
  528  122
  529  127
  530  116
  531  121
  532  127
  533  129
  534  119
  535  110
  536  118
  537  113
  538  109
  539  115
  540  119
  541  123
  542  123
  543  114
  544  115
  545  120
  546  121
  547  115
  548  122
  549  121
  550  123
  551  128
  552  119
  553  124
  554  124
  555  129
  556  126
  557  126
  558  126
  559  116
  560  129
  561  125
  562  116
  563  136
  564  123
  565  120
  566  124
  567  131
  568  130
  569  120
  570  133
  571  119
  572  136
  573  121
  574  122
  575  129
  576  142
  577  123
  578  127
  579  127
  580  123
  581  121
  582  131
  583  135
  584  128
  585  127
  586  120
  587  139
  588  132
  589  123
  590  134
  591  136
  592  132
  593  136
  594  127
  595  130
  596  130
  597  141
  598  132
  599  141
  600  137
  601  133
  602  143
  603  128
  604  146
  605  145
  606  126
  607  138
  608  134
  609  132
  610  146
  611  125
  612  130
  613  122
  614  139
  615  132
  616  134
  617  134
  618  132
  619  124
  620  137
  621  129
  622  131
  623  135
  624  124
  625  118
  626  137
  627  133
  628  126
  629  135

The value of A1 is 117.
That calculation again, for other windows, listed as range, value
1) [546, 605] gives 128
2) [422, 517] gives 125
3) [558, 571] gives 125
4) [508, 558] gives 120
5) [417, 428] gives 127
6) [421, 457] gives 129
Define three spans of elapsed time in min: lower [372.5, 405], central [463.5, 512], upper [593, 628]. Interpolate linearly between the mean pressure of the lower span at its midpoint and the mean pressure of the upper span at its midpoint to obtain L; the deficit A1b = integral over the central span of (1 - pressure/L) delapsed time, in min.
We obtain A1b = 2.76 min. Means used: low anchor 128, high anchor 133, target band 123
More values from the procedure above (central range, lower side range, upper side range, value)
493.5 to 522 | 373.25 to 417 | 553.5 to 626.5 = 2.4 min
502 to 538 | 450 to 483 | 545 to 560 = 1.7 min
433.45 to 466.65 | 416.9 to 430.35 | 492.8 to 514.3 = -1.6 min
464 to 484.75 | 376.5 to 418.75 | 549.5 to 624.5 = 0.1 min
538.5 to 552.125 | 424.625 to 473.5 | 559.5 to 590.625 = 0.8 min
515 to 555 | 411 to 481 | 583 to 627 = 3.0 min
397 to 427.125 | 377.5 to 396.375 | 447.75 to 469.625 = 0.7 min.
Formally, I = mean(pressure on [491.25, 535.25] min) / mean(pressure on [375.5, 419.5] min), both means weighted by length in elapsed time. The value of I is 0.94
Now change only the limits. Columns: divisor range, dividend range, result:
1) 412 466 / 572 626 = 1.03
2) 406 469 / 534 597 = 0.98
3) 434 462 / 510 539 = 0.92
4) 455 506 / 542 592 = 1.01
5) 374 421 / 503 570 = 0.95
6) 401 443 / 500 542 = 0.95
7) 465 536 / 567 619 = 1.08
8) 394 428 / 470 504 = 0.98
